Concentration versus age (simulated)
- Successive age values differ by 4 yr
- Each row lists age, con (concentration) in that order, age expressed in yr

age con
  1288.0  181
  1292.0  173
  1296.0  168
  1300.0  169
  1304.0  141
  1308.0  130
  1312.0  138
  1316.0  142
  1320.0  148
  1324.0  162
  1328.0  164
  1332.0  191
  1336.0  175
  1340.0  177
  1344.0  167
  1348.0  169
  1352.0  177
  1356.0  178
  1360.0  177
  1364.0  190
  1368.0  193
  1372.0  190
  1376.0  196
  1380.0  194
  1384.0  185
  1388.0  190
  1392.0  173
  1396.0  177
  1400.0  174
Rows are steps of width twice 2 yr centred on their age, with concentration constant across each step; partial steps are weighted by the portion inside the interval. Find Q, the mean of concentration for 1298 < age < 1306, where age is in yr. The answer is 155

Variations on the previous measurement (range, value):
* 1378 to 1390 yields 190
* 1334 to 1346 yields 173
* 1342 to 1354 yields 171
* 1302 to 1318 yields 138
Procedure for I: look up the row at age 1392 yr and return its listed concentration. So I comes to 173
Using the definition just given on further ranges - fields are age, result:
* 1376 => 196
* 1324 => 162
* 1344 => 167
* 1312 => 138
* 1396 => 177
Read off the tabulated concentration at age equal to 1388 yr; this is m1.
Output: 190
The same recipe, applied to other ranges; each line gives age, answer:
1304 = 141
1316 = 142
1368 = 193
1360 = 177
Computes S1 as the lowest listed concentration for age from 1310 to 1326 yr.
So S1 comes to 138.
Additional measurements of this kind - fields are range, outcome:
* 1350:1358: 177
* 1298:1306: 141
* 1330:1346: 167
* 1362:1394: 173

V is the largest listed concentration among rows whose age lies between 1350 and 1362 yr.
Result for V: 178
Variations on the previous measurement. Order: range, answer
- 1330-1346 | 191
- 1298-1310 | 169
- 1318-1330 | 164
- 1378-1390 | 194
